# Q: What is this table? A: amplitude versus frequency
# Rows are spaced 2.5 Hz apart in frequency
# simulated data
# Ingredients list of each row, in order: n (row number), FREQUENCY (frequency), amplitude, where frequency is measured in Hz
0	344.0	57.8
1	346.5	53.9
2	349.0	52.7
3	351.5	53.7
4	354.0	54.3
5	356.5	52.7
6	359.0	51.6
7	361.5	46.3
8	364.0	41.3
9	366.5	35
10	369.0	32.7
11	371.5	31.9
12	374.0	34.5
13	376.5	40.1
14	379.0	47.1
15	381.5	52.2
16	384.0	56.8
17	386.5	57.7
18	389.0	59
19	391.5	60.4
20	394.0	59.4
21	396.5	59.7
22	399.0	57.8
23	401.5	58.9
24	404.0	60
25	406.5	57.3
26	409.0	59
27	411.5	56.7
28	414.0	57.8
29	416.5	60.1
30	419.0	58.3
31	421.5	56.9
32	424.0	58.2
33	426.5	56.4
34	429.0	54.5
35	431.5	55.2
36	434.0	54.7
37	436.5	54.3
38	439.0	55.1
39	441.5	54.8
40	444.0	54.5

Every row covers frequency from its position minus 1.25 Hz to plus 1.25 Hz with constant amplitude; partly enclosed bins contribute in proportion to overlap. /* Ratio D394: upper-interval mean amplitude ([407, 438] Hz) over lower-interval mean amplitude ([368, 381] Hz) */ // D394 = 1.5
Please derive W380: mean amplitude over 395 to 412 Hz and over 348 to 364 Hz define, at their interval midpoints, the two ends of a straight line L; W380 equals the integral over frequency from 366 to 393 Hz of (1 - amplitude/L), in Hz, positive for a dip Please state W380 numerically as 4.2 Hz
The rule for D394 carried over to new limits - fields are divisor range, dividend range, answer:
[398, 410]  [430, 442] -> 0.94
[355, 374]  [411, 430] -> 1.39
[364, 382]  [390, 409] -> 1.53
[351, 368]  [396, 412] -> 1.24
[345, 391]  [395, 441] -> 1.20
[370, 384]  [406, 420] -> 1.37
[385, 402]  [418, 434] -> 0.96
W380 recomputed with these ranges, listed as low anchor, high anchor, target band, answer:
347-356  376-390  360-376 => 4.75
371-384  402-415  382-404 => -3.48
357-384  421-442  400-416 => -2.52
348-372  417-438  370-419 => -2.73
